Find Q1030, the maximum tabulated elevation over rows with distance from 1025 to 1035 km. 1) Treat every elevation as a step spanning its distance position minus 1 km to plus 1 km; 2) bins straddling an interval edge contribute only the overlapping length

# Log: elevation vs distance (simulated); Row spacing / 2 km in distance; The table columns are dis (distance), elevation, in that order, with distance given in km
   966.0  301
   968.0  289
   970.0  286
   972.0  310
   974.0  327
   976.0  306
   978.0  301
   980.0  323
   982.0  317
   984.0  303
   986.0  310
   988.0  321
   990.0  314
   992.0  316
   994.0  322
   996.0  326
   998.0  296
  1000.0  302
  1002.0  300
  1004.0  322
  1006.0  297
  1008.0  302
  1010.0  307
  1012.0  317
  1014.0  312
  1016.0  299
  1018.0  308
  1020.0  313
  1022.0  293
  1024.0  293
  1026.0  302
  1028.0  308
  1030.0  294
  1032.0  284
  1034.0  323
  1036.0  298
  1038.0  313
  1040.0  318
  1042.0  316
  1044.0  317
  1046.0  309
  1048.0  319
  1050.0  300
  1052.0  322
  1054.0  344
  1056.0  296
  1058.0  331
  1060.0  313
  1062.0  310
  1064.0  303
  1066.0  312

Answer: 323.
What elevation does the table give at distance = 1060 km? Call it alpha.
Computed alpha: 313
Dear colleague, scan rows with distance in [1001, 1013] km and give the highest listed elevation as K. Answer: 322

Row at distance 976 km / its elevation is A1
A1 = 306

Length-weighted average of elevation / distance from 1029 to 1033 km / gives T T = 289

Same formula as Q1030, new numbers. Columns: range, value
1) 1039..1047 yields 318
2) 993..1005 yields 326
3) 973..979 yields 327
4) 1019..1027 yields 313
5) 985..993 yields 321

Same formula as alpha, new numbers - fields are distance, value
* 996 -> 326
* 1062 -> 310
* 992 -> 316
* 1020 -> 313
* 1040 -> 318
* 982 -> 317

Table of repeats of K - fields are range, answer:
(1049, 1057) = 344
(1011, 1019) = 317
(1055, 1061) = 331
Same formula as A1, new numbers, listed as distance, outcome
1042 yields 316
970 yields 286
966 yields 301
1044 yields 317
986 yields 310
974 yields 327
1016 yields 299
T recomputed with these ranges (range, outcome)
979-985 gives 314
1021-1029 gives 299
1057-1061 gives 322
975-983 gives 312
